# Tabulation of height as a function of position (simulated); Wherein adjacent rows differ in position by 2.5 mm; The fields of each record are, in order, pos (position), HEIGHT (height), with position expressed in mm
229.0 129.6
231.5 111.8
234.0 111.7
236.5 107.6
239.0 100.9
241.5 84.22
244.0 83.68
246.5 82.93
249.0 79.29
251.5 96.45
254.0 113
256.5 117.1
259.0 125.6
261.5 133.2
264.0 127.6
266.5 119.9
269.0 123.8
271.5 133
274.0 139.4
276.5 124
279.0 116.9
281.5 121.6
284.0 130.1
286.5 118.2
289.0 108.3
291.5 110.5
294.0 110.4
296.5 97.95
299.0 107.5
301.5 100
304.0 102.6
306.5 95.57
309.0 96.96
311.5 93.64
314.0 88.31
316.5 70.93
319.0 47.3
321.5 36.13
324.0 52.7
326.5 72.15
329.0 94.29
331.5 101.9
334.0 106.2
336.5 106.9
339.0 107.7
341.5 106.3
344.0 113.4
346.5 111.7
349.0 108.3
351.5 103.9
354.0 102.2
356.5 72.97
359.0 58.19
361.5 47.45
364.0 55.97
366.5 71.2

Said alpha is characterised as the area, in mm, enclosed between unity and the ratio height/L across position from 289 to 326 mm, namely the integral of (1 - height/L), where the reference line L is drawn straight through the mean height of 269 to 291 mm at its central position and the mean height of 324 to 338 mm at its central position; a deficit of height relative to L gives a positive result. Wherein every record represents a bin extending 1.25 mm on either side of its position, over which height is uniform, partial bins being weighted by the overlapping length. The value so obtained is 7.2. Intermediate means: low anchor 123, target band 86.9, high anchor 92.6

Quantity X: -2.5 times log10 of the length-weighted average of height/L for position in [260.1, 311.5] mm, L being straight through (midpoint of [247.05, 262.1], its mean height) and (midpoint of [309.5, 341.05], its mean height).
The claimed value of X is -0.185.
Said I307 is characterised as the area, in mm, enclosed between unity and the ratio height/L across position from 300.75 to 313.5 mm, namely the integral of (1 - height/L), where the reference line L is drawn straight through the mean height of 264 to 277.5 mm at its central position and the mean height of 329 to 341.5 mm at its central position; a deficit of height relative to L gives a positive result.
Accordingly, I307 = 2.0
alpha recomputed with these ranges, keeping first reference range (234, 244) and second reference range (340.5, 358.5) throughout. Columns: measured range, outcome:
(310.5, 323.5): 4.4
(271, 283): -3.4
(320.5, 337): 3.2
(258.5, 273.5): -4.5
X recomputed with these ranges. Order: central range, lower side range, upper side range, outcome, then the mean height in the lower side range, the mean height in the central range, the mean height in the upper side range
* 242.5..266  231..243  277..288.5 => 0.03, 102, 107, 121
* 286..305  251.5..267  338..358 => 0.07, 121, 107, 103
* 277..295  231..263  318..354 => -0.19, 104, 117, 91.3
